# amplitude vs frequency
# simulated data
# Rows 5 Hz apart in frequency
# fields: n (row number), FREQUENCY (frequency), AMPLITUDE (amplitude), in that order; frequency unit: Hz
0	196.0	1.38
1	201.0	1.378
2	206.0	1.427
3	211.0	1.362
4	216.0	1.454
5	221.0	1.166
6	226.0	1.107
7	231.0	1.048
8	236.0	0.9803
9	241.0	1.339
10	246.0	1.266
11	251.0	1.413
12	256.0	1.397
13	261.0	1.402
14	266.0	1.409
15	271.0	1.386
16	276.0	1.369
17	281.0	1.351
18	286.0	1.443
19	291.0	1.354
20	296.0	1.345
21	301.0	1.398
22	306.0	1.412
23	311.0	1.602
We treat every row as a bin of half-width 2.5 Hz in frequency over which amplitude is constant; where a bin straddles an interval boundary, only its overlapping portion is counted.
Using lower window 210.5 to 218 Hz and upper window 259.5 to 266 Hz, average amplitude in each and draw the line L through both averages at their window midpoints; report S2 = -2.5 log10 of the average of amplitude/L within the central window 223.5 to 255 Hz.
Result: 0.17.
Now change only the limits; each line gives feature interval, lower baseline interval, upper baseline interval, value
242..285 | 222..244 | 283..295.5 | -0.09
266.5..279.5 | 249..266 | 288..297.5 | 0.00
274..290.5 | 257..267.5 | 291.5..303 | 0.00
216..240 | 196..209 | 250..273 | 0.23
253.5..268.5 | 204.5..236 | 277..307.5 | -0.07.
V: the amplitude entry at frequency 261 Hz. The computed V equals 1.402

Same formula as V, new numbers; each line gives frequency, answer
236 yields 0.9803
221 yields 1.166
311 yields 1.602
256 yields 1.397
